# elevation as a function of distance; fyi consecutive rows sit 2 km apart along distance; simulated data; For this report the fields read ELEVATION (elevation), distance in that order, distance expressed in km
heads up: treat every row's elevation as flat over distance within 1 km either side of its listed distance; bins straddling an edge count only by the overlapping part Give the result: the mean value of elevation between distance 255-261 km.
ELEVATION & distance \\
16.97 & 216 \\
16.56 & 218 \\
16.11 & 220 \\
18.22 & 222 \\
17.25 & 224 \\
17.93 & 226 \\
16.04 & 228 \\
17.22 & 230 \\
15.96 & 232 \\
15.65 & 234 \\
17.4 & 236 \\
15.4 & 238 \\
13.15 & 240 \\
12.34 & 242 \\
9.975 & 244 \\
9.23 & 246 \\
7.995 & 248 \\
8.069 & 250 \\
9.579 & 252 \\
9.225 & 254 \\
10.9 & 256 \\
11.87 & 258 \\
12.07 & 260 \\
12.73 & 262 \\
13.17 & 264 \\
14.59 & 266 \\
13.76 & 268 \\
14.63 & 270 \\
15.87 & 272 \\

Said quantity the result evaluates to 11.6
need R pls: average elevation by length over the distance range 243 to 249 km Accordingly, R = 9.07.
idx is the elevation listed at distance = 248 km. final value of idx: 7.995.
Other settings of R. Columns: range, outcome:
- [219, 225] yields 17.2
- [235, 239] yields 16.4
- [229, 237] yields 16.6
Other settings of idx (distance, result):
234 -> 15.65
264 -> 13.17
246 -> 9.23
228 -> 16.04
